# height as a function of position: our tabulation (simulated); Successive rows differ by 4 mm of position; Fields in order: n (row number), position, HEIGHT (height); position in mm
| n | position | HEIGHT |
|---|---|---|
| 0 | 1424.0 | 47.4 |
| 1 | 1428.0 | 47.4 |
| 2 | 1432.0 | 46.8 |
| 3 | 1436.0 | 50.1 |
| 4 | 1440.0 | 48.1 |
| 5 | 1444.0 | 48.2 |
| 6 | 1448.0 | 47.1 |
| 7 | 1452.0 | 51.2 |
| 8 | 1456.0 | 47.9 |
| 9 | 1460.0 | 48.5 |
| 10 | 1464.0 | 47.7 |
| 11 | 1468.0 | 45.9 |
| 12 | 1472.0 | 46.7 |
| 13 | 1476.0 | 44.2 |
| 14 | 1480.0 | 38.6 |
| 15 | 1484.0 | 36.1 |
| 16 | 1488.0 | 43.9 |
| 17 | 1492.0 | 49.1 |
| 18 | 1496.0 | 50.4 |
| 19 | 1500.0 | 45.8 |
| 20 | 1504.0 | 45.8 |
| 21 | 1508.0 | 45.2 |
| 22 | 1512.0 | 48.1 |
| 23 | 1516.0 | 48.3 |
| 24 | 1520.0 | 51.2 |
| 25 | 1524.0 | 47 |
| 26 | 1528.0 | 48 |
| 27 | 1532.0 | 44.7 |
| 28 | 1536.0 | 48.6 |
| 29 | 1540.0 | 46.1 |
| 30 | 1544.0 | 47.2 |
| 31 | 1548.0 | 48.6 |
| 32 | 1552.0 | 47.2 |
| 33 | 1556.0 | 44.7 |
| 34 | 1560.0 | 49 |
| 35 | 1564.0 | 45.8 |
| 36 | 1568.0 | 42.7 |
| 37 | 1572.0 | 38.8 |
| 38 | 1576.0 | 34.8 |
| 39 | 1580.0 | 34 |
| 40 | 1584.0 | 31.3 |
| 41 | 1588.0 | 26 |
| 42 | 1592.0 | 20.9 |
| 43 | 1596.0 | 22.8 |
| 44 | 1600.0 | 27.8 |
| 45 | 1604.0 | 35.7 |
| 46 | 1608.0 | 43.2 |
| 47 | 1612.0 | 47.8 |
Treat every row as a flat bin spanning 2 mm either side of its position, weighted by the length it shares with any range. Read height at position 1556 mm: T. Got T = 44.7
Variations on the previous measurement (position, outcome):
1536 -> 48.6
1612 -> 47.8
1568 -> 42.7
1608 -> 43.2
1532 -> 44.7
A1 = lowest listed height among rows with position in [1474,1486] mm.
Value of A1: 36.1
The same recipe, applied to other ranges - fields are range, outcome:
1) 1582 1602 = 20.9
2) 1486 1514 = 43.9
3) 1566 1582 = 34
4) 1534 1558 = 44.7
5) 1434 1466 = 47.1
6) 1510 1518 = 48.1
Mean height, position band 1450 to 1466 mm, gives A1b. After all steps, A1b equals 48.8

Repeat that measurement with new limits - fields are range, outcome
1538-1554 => 47.3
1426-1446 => 48.1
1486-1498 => 47.8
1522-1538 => 47.1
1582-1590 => 28.6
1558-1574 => 44.1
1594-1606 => 28.8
